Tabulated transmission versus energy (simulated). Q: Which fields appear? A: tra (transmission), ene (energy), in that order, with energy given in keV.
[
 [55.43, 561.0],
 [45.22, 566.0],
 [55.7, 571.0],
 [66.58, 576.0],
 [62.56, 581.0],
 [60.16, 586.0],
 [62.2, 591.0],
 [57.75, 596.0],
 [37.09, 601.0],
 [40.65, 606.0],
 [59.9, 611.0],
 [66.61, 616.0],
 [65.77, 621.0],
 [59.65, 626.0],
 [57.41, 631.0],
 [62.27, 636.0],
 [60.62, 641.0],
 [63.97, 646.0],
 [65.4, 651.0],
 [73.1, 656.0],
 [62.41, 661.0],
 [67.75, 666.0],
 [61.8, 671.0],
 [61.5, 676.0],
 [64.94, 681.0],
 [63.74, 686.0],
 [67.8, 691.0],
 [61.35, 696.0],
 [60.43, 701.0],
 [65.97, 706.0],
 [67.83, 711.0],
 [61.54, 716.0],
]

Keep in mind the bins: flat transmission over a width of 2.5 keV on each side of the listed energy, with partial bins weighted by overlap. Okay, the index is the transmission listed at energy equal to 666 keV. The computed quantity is 67.75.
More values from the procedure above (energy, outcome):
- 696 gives 61.35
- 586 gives 60.16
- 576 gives 66.58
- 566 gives 45.22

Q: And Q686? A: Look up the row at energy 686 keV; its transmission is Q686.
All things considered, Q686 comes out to 63.74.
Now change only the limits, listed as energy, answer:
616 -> 66.61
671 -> 61.8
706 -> 65.97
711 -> 67.83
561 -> 55.43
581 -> 62.56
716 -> 61.54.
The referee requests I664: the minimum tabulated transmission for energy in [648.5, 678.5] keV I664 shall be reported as 61.5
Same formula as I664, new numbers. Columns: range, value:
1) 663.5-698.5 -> 61.35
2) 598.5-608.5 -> 37.09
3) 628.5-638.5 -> 57.41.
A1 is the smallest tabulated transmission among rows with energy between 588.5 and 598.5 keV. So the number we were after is 57.75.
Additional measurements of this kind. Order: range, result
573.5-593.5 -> 60.16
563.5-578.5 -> 45.22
